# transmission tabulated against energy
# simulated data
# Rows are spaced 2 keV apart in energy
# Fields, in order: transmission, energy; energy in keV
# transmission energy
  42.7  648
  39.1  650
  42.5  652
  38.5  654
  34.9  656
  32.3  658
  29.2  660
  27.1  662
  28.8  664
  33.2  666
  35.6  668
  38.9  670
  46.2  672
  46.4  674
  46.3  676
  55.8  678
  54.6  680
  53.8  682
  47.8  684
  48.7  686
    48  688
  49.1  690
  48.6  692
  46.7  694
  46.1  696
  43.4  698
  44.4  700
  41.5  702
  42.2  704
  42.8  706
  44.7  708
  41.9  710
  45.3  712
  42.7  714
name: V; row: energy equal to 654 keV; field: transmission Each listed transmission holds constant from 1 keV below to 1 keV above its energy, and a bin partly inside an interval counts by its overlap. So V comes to 38.5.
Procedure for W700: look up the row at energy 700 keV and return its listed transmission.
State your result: 44.4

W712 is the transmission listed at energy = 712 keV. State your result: 45.3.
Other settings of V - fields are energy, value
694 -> 46.7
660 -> 29.2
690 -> 49.1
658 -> 32.3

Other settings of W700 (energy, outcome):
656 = 34.9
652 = 42.5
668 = 35.6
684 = 47.8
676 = 46.3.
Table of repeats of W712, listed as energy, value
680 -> 54.6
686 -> 48.7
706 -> 42.8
